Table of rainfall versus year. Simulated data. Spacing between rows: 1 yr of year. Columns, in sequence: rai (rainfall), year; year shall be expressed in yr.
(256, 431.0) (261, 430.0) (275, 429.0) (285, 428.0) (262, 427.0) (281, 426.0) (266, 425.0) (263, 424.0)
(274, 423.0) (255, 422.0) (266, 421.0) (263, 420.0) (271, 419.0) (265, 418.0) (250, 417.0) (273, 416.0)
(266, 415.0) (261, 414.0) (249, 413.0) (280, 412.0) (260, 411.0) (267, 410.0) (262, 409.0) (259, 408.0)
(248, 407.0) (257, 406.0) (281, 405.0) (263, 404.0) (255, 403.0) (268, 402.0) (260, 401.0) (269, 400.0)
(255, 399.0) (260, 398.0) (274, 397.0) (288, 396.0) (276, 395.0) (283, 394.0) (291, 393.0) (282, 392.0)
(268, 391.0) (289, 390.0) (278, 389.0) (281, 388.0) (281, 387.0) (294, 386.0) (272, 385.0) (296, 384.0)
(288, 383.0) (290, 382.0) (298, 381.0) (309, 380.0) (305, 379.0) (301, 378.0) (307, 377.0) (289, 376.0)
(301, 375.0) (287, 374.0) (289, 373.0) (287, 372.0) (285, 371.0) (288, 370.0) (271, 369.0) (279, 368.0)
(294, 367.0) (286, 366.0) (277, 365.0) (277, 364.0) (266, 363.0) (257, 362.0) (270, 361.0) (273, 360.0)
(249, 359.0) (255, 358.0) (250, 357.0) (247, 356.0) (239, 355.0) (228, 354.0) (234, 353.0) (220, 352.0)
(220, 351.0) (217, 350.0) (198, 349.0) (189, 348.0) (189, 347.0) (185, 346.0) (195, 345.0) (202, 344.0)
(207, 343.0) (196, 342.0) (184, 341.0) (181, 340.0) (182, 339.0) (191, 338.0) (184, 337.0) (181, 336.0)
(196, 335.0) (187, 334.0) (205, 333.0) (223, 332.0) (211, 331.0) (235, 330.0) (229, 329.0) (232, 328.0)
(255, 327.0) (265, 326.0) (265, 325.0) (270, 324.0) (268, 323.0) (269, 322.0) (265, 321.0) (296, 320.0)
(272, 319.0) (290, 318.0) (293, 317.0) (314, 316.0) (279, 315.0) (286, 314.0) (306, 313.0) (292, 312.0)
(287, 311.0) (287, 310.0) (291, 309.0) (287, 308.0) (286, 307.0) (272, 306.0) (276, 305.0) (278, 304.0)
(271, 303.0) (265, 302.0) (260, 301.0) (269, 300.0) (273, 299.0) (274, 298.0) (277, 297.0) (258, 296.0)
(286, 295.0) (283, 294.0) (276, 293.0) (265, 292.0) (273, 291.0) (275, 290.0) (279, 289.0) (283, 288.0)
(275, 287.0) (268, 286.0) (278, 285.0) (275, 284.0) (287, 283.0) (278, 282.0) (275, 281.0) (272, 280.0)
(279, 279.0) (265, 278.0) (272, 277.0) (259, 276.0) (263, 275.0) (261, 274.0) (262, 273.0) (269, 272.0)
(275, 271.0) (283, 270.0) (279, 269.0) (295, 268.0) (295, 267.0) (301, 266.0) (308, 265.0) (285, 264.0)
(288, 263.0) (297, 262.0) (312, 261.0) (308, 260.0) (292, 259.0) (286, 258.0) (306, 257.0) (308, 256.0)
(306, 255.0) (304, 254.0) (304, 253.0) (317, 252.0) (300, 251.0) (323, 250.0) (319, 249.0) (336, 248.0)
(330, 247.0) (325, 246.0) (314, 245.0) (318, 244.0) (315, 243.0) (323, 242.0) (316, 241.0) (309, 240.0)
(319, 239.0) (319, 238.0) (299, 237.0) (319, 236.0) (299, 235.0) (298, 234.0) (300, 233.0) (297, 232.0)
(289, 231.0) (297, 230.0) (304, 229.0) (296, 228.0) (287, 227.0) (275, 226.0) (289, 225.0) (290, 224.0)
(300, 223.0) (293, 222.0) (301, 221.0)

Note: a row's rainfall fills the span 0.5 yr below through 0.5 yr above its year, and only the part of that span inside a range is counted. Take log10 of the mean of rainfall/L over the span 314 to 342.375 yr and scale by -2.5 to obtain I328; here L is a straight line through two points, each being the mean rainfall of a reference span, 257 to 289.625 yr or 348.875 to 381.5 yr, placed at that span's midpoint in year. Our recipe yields 0.16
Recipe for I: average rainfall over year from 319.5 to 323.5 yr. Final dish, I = 274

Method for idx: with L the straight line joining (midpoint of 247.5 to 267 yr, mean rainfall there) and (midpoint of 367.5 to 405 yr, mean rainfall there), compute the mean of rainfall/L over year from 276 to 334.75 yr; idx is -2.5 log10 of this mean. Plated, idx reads 0.10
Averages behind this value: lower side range 305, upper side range 283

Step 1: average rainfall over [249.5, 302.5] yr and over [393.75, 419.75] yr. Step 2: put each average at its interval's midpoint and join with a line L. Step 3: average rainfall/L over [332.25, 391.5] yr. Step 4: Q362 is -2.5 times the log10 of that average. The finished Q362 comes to 0.09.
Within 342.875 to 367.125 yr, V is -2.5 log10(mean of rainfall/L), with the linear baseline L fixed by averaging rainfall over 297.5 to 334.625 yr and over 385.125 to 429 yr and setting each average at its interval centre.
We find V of 0.14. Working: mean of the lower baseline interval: 267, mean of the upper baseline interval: 269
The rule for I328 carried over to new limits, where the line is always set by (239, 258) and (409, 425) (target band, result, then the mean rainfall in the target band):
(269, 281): 0.14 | 270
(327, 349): 0.39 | 200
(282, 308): 0.10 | 275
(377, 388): -0.07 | 293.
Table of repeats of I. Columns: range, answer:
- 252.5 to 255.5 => 305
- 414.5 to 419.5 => 265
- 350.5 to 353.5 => 225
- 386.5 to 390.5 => 282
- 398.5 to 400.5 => 262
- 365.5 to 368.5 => 286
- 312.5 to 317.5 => 296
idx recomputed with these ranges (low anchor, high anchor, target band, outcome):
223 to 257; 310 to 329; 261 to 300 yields 0.05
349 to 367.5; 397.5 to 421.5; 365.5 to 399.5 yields -0.12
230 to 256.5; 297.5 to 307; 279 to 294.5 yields 0.02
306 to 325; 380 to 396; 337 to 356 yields 0.36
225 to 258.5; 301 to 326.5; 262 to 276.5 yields 0.06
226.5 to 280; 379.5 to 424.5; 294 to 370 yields 0.14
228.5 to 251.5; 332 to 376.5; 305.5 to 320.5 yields -0.10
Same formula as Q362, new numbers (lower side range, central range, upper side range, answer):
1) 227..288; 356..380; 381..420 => -0.01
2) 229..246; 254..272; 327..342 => -0.05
